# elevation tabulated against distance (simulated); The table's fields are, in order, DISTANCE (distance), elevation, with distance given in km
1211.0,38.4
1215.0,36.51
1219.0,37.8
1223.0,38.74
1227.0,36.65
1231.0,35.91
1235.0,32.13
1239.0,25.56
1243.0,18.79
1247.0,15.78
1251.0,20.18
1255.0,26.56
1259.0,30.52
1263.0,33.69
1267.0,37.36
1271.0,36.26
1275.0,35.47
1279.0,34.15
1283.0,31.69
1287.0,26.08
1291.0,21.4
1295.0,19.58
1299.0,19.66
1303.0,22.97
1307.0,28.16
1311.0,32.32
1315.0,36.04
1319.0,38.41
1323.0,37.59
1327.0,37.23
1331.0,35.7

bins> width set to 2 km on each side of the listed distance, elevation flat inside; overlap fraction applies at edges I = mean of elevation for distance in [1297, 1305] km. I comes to 21.3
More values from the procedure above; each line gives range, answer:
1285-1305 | 21.9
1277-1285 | 32.9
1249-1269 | 29.7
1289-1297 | 20.5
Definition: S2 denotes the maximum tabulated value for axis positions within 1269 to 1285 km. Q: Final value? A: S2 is 36.26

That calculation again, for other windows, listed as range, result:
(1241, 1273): 37.36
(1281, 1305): 31.69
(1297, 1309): 28.16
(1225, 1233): 36.65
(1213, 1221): 37.8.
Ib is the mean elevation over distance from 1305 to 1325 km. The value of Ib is 34.5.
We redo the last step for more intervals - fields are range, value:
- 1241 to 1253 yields 18.2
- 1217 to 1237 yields 36.2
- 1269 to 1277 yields 35.9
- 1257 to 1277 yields 34.7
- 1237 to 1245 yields 22.2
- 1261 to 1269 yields 35.5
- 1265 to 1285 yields 35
